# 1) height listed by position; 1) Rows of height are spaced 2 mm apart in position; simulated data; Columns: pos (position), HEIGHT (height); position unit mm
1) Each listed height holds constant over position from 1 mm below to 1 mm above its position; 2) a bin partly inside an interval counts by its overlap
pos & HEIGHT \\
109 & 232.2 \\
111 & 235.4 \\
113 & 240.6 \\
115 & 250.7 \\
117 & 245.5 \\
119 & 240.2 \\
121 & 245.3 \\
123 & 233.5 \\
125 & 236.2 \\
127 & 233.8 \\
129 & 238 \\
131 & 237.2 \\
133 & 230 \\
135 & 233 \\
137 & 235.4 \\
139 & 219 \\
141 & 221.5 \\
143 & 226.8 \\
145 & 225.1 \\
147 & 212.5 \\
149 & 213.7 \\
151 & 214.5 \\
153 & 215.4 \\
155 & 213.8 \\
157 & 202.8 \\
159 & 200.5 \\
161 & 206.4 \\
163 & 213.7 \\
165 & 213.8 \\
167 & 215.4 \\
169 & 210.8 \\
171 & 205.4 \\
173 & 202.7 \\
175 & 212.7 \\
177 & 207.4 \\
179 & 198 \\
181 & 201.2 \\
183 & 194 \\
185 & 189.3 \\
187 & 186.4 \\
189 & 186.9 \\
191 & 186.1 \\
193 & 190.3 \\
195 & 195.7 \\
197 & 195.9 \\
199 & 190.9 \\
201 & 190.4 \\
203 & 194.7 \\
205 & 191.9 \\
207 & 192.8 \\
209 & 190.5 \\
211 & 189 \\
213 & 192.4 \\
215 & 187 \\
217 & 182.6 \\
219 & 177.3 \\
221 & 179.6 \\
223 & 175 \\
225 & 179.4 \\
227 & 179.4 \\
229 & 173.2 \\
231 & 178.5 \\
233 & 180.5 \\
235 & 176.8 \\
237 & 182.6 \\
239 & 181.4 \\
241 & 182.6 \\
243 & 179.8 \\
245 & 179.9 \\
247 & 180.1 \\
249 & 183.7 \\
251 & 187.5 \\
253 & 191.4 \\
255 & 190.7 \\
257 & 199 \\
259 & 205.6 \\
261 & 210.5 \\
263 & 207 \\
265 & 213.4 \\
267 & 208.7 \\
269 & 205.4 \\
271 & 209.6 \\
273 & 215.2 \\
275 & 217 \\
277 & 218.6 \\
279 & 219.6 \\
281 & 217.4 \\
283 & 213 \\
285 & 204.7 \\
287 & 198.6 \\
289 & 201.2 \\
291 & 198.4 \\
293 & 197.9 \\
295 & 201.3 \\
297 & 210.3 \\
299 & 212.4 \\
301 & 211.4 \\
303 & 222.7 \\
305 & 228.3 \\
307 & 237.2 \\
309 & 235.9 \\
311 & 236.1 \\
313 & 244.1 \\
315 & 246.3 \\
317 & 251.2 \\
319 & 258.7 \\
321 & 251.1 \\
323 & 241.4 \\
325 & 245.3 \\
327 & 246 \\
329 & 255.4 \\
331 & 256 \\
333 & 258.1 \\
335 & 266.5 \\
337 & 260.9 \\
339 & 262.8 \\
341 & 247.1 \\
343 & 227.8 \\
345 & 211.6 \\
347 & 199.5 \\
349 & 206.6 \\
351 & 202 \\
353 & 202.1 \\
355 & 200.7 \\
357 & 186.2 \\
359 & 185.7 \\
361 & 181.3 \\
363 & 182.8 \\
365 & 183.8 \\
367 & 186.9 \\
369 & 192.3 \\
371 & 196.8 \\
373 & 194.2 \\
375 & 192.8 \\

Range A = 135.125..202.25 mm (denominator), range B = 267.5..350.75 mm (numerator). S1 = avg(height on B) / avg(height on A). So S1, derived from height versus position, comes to 1.10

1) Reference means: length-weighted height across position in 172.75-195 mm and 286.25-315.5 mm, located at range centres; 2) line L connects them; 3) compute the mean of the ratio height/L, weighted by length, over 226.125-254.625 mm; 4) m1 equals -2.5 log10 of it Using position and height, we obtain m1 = 0.14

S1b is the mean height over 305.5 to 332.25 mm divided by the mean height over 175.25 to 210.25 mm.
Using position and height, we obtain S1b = 1.27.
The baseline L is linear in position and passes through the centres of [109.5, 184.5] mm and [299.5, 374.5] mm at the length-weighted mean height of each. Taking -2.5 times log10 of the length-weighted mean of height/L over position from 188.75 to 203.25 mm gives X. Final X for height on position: 0.16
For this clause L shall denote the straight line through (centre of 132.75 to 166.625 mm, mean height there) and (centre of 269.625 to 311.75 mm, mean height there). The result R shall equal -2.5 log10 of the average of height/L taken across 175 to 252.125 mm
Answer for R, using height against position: 0.16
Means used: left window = 217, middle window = 187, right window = 214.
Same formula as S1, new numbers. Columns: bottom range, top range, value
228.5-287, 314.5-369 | 1.14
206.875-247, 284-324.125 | 1.24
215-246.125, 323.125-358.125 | 1.29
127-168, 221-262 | 0.84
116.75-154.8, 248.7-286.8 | 0.90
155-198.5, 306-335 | 1.23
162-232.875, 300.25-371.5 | 1.17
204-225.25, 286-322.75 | 1.21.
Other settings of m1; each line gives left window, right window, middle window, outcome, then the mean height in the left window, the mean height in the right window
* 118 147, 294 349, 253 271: 0.154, 232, 237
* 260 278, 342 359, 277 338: -0.114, 212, 203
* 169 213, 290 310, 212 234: 0.118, 195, 216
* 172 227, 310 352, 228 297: 0.094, 191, 242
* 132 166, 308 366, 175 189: 0.120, 218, 229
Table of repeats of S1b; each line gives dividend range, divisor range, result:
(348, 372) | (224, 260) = 1.04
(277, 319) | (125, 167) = 1.00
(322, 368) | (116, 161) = 0.98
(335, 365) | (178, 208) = 1.10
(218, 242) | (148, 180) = 0.86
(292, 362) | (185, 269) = 1.21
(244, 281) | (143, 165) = 0.95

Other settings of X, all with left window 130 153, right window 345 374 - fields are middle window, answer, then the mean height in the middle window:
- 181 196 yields 0.14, 191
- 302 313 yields -0.16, 233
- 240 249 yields 0.16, 181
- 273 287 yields -0.05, 214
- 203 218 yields 0.13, 190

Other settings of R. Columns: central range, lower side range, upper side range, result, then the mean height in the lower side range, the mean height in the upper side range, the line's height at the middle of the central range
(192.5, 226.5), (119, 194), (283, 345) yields 0.174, 214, 233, 221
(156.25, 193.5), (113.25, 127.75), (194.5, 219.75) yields 0.040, 241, 190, 209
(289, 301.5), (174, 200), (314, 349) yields 0.138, 195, 245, 233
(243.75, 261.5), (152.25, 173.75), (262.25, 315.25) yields 0.120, 209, 216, 214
